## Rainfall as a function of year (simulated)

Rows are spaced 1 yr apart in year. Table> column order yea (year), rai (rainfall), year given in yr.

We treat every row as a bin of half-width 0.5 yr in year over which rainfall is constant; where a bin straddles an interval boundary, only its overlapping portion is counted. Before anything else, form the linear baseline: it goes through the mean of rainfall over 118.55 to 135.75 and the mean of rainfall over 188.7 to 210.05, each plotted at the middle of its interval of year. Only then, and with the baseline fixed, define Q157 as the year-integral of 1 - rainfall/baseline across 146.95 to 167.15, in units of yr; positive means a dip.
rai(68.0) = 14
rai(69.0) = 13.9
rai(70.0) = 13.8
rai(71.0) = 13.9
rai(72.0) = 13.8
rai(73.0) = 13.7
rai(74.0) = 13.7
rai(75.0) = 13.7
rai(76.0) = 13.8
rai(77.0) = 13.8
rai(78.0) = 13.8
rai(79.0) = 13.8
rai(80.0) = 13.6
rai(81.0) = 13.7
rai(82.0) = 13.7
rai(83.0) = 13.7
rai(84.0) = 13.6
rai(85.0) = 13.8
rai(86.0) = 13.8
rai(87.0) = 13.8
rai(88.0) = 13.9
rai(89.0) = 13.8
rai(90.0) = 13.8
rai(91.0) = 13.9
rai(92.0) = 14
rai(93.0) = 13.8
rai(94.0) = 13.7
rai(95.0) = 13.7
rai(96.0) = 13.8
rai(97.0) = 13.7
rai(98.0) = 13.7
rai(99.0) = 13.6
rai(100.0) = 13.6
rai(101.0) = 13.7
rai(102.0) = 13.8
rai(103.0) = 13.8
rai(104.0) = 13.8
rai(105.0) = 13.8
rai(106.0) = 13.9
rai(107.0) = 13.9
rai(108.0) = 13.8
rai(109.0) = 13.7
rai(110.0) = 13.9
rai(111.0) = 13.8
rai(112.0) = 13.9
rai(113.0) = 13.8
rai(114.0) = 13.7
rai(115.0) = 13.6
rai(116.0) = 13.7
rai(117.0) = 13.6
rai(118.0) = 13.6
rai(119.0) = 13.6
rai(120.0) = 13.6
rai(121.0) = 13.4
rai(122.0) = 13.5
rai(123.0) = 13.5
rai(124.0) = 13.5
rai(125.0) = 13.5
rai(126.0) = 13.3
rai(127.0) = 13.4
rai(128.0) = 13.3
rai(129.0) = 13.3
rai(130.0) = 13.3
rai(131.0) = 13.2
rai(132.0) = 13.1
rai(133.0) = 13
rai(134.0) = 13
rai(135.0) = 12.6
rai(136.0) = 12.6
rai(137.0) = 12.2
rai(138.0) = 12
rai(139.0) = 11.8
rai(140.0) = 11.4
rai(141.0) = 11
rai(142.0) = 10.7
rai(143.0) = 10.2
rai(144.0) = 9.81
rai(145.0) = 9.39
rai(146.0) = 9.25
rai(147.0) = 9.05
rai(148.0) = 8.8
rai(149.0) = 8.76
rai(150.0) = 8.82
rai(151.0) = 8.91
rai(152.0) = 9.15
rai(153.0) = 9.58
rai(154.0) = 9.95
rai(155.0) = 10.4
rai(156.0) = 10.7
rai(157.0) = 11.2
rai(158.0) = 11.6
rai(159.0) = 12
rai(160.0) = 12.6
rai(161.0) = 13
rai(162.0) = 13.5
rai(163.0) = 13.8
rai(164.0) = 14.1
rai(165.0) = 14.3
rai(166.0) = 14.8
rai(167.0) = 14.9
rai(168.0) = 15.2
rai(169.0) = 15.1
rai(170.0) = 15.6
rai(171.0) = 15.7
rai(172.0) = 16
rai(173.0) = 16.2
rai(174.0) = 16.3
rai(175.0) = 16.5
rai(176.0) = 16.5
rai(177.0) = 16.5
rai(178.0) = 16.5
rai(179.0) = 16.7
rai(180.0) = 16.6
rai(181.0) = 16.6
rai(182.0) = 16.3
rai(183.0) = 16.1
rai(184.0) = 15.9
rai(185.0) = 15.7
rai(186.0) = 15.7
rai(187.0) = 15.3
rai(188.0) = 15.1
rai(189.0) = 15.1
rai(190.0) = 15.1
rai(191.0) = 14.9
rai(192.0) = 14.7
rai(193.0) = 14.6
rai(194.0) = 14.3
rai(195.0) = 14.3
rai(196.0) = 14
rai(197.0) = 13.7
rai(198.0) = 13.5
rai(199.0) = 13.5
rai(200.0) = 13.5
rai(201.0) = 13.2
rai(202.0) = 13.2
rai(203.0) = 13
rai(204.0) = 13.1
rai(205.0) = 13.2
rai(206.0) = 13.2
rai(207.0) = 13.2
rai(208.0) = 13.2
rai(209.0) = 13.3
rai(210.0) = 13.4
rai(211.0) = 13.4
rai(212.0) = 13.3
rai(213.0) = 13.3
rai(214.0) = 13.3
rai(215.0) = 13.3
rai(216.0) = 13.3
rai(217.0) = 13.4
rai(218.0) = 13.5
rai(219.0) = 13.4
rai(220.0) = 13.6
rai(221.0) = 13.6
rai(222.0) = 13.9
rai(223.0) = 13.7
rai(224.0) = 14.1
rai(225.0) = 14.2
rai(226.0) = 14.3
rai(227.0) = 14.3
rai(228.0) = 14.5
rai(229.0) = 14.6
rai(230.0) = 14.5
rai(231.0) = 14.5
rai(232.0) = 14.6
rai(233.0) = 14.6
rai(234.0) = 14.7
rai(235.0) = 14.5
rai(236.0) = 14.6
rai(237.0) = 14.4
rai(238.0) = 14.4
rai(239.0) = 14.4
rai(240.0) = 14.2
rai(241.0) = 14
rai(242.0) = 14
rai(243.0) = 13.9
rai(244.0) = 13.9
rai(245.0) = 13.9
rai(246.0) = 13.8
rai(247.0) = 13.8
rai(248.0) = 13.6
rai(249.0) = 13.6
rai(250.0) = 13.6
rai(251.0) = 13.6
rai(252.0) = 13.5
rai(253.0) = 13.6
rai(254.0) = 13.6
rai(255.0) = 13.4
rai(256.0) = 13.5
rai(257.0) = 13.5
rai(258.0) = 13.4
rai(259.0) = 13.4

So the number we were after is 3.1 yr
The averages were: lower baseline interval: 13.3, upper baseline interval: 13.8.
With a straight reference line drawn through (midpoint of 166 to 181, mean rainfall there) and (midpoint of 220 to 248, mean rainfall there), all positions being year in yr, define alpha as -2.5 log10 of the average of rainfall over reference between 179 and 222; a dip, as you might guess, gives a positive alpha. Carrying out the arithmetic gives 0.077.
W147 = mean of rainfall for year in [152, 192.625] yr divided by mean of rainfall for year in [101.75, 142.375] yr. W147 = 1.10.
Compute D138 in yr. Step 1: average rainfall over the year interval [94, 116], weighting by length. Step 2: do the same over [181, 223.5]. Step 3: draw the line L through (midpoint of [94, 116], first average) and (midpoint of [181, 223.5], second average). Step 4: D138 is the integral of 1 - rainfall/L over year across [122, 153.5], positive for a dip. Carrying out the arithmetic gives 5.35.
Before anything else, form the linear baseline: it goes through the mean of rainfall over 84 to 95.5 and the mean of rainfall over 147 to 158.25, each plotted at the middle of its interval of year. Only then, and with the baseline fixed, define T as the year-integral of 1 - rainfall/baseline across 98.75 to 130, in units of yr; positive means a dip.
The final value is -3.7 yr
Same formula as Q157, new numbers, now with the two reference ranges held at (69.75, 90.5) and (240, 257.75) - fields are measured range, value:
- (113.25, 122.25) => 0.10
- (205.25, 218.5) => 0.39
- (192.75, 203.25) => 0.01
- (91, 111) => -0.03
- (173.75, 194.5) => -3.07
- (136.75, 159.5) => 5.75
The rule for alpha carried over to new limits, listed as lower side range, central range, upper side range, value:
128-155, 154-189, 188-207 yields -0.17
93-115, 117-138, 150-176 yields 0.03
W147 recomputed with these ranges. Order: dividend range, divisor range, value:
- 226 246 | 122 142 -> 1.12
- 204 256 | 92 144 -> 1.05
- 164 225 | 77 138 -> 1.07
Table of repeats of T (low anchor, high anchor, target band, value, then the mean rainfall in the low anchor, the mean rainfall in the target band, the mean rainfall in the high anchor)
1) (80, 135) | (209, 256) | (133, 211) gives 2.6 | 13.6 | 13.3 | 13.9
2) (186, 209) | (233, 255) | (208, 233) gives 0.3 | 14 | 13.8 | 14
